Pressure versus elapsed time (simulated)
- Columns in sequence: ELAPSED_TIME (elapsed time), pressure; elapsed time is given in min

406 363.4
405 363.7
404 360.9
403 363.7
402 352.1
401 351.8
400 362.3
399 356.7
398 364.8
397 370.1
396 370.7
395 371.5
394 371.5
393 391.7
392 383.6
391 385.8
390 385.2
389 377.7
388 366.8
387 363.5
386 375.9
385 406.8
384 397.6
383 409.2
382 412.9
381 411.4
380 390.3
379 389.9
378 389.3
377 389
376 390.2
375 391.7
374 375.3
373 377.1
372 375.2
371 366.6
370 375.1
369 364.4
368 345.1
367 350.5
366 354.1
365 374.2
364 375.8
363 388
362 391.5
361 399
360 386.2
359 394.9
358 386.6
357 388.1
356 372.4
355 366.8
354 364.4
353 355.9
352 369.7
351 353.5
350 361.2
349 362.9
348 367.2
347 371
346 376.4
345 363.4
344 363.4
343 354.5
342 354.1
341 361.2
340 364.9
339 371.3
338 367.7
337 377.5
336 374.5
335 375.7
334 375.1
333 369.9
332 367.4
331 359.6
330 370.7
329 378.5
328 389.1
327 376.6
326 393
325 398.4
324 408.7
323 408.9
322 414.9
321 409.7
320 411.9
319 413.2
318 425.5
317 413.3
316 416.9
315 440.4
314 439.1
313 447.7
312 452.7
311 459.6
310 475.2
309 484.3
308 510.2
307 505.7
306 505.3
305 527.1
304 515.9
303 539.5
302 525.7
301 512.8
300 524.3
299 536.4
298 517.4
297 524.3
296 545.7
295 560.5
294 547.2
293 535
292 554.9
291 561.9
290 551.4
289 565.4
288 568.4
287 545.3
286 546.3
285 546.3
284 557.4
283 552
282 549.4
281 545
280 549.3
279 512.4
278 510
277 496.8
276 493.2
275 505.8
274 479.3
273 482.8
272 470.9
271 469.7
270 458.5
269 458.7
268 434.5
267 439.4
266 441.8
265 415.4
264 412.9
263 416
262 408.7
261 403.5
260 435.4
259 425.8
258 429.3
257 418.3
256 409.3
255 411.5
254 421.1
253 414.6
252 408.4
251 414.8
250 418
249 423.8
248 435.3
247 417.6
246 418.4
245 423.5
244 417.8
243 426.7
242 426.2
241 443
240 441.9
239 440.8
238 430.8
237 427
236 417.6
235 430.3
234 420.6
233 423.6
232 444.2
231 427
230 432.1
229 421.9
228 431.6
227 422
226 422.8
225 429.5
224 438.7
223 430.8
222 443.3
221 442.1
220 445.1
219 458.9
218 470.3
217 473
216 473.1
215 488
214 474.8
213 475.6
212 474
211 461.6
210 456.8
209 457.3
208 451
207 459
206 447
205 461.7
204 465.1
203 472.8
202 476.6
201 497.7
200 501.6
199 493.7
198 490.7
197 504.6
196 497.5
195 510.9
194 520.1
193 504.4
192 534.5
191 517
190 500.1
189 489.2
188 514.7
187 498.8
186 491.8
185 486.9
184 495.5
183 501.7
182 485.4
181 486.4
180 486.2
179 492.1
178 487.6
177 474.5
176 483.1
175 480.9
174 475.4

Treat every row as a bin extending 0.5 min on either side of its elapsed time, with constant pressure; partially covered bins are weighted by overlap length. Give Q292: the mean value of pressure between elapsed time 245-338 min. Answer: 461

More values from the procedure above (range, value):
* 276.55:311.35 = 531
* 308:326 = 432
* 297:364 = 413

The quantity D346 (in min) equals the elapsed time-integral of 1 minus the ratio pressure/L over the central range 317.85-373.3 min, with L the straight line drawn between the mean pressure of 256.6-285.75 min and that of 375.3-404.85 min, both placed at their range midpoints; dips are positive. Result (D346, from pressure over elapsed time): 5.1 min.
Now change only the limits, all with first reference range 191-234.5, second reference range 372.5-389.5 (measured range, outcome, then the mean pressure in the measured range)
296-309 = -2.94 min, 520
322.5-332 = 0.62 min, 386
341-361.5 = 1.63 min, 370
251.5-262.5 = 0.68 min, 417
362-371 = 0.64 min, 367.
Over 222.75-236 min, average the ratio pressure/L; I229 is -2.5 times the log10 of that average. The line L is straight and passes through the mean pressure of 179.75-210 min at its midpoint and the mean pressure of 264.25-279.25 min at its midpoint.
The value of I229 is 0.12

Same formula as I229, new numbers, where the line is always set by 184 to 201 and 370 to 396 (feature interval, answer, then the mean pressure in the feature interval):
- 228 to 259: 0.11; 425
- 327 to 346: 0.12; 369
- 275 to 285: -0.18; 529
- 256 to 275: 0.04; 440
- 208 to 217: 0.05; 469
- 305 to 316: -0.10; 472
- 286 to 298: -0.24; 549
